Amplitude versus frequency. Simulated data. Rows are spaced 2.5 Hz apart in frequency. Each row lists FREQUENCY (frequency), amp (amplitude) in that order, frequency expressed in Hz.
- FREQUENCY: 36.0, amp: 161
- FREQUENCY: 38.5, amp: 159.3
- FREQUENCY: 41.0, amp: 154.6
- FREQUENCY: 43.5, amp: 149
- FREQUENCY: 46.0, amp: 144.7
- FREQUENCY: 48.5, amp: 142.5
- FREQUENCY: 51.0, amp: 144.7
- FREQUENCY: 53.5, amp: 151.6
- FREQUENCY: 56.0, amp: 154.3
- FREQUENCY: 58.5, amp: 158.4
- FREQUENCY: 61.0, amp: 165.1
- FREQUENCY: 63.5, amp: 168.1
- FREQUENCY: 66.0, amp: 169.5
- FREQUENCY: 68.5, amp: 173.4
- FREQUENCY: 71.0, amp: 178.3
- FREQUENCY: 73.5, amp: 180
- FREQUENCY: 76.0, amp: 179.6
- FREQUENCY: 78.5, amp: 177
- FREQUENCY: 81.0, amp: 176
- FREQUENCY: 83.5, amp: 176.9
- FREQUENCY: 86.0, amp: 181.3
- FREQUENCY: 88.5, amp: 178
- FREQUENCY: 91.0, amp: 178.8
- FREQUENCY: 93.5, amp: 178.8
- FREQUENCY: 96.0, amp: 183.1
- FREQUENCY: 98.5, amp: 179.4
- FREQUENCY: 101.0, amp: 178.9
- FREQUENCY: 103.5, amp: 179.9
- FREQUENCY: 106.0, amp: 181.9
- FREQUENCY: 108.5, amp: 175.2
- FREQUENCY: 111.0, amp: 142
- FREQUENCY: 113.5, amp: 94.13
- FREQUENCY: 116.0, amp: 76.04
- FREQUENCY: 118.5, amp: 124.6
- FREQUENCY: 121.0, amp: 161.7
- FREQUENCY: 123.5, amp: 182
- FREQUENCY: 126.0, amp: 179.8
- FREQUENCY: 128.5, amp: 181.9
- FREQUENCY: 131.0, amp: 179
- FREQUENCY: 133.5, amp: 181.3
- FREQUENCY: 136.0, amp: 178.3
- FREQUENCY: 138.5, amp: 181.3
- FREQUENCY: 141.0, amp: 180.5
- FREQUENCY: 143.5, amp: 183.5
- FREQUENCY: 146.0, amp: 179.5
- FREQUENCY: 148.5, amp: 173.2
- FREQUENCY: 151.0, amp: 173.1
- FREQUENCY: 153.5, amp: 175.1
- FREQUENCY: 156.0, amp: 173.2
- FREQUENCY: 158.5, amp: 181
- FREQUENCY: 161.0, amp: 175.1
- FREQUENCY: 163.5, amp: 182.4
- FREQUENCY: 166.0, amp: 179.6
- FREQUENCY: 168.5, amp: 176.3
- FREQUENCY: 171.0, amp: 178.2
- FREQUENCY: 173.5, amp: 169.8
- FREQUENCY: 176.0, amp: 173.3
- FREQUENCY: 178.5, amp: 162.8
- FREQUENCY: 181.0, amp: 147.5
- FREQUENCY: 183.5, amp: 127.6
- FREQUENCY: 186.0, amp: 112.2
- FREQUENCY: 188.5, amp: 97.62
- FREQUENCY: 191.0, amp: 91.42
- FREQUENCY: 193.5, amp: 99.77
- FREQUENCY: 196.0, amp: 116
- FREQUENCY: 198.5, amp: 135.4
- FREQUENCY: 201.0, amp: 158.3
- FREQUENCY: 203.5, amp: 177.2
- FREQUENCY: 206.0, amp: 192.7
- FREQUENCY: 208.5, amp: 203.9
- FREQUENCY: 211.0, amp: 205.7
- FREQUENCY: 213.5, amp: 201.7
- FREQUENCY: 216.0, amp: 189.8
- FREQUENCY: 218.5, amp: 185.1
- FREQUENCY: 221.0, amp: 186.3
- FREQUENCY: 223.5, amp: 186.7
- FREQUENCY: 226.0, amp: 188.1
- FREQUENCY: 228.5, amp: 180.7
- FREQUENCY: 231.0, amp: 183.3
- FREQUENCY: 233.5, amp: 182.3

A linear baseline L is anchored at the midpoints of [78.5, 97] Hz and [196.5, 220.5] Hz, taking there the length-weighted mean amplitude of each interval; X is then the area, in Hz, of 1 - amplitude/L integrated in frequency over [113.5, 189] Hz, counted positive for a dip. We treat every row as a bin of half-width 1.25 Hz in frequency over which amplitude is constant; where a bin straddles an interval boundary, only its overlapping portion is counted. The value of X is 6.9 Hz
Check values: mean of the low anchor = 179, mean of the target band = 164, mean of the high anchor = 181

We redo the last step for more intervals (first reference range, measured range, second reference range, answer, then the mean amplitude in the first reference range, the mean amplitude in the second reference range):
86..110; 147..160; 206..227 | 0.74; 179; 193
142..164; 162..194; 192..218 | 4.75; 177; 168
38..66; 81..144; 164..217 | -4.98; 154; 157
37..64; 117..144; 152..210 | -3.07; 154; 156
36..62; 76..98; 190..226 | -3.17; 153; 168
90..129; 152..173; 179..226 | -2.45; 161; 157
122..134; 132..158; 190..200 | -2.42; 180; 112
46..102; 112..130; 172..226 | 2.43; 170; 159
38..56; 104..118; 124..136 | 3.00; 149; 180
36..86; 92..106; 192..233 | -1.17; 164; 174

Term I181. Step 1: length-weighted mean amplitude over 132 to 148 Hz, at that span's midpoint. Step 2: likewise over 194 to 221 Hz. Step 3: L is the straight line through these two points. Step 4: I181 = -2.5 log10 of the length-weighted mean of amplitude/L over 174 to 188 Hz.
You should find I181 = 0.23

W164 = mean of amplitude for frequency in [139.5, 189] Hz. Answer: 166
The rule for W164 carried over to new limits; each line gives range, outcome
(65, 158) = 171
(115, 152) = 168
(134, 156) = 178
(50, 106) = 173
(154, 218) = 161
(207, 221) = 196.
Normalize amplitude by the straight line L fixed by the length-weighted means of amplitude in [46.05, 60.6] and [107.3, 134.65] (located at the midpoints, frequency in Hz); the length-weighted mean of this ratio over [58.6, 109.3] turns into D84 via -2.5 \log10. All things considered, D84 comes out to -0.17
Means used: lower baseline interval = 151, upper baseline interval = 152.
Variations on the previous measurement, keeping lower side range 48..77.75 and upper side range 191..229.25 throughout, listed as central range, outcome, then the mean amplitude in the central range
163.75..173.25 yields -0.05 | 178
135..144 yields -0.08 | 181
